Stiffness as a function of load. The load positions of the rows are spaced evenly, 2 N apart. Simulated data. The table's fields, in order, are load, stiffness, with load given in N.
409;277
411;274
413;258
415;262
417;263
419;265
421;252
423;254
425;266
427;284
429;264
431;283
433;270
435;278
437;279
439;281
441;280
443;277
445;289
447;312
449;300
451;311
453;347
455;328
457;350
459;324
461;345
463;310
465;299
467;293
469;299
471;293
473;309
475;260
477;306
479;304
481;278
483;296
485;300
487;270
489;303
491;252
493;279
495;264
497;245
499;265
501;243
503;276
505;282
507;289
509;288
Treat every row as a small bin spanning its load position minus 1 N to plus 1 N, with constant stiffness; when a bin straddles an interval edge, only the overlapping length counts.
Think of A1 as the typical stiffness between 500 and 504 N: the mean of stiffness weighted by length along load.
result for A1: 260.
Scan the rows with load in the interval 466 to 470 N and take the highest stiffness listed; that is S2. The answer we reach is 299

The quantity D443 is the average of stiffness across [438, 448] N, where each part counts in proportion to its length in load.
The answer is 288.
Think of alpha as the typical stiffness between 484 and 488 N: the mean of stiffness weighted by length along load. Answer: 285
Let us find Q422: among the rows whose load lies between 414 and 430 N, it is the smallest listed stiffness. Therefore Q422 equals 252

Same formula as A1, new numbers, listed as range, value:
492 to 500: 263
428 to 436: 274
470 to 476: 287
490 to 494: 266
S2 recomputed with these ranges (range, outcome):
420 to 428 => 284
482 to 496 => 303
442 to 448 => 312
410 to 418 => 274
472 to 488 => 309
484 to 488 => 300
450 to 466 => 350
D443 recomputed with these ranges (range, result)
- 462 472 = 299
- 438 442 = 280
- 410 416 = 265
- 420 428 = 264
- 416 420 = 264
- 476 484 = 296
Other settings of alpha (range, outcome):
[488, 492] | 278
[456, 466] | 326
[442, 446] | 283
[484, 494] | 281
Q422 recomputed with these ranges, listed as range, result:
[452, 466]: 299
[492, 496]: 264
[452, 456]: 328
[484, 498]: 245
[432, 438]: 270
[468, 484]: 260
